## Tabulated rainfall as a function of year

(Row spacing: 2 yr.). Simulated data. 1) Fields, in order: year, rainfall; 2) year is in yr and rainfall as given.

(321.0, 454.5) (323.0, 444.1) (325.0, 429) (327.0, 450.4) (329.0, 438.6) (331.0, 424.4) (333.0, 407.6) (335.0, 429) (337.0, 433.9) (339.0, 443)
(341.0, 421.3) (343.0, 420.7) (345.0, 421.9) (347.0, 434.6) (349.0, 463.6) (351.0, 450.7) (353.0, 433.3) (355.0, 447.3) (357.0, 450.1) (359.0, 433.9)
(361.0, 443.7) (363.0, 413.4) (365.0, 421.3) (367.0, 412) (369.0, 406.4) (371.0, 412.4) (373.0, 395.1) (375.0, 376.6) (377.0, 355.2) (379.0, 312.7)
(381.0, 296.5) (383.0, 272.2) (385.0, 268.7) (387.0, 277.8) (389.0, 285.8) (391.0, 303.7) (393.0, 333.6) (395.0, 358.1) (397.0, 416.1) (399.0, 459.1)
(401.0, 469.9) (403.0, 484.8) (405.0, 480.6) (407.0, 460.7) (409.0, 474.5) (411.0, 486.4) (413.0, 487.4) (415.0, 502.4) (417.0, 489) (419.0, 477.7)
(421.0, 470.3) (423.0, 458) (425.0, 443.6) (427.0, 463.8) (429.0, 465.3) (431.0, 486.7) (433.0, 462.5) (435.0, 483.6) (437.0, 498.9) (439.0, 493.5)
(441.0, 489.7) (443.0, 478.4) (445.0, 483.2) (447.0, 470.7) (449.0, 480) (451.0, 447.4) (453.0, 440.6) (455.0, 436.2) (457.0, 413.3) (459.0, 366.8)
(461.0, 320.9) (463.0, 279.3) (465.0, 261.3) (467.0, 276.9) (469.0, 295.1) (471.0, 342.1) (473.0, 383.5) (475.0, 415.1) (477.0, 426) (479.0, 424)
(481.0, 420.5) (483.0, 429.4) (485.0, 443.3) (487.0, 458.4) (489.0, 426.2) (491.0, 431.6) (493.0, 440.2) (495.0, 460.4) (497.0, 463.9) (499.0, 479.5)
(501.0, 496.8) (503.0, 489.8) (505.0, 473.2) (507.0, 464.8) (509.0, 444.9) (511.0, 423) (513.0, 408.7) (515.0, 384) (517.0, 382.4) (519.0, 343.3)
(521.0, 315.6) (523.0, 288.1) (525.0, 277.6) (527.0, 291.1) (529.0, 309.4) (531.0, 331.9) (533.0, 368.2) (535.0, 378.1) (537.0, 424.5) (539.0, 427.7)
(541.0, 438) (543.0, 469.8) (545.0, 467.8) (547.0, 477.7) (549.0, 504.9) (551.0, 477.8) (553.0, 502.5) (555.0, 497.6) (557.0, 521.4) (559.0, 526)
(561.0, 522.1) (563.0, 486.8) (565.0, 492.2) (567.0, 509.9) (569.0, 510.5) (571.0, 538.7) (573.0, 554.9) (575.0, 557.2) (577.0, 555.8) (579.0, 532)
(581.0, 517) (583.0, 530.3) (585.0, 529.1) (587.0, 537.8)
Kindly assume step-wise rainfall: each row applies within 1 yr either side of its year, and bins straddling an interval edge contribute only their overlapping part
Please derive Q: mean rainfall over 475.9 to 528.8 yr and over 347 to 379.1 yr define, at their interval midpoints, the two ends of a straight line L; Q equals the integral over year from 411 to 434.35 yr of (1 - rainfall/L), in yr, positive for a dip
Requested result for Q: -3.3 yr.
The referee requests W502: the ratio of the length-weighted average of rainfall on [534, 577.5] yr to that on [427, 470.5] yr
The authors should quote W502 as 1.17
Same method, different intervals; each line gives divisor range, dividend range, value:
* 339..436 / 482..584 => 1.07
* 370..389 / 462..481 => 1.07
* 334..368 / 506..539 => 0.85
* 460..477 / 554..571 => 1.56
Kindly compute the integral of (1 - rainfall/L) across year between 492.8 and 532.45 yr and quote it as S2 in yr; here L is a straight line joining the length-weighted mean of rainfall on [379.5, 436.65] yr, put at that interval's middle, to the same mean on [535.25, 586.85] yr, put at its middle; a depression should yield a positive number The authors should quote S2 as 6.5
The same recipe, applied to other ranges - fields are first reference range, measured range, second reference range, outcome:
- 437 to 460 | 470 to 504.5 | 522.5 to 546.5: -1.5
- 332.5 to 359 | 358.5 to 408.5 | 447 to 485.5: 4.5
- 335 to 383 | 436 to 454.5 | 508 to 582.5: -2.1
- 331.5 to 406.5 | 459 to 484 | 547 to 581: 5.7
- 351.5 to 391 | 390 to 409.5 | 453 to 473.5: -3.2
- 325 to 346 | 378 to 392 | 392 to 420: 5.0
